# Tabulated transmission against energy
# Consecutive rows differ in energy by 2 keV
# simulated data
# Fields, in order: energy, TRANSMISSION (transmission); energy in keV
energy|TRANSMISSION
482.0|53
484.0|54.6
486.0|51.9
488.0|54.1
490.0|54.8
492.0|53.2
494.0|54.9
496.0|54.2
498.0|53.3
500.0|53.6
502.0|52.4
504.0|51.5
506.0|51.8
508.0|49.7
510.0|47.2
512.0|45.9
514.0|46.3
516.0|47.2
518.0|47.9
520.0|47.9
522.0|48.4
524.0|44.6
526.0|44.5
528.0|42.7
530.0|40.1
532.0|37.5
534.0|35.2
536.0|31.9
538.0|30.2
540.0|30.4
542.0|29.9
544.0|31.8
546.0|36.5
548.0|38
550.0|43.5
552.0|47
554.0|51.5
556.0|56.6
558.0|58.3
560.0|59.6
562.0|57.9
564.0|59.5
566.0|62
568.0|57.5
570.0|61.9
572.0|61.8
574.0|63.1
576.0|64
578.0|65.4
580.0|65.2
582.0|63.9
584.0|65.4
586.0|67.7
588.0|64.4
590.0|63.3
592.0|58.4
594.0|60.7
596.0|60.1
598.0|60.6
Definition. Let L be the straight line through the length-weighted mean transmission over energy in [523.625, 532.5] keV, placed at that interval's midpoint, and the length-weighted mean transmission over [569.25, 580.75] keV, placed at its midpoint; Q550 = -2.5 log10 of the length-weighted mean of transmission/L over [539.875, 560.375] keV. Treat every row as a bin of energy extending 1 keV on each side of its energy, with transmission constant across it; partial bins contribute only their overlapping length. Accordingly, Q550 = 0.19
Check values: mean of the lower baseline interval 41.9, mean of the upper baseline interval 63.6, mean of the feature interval 44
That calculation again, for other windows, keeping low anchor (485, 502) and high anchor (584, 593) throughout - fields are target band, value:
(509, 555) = 0.37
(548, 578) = 0.07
